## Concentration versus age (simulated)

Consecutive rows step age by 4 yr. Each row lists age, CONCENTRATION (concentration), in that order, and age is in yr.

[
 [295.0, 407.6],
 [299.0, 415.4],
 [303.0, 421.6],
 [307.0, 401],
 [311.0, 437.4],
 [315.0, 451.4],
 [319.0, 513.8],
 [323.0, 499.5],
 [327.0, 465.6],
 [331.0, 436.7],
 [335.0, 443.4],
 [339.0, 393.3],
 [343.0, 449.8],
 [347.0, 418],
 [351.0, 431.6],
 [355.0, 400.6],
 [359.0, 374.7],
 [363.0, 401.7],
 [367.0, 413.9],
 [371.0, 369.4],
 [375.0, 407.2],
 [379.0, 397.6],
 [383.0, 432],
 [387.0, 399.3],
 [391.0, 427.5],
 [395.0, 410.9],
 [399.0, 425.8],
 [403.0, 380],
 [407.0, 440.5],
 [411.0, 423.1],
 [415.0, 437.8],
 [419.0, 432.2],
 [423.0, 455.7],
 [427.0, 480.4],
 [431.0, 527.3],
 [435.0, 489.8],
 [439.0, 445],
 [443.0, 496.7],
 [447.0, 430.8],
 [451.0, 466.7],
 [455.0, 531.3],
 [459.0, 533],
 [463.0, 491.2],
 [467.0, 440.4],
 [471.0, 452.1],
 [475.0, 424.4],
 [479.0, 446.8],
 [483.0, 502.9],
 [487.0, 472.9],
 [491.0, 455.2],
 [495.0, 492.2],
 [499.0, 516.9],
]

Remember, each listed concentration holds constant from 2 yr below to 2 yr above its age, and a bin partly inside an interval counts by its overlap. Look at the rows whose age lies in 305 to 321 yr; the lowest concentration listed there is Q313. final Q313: 401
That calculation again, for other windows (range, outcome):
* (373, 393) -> 397.6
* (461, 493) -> 424.4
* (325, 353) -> 393.3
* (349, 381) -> 369.4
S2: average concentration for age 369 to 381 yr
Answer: 391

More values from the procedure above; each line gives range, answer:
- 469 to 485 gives 457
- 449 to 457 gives 499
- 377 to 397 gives 413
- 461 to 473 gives 461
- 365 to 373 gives 392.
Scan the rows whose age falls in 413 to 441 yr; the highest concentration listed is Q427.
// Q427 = 527.3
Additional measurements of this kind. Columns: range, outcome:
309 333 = 513.8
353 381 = 413.9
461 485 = 502.9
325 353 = 465.6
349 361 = 431.6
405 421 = 440.5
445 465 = 533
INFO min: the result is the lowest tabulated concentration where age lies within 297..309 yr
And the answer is 401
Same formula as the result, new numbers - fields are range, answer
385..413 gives 380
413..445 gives 432.2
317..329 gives 465.6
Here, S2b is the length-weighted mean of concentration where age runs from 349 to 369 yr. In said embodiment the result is 404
